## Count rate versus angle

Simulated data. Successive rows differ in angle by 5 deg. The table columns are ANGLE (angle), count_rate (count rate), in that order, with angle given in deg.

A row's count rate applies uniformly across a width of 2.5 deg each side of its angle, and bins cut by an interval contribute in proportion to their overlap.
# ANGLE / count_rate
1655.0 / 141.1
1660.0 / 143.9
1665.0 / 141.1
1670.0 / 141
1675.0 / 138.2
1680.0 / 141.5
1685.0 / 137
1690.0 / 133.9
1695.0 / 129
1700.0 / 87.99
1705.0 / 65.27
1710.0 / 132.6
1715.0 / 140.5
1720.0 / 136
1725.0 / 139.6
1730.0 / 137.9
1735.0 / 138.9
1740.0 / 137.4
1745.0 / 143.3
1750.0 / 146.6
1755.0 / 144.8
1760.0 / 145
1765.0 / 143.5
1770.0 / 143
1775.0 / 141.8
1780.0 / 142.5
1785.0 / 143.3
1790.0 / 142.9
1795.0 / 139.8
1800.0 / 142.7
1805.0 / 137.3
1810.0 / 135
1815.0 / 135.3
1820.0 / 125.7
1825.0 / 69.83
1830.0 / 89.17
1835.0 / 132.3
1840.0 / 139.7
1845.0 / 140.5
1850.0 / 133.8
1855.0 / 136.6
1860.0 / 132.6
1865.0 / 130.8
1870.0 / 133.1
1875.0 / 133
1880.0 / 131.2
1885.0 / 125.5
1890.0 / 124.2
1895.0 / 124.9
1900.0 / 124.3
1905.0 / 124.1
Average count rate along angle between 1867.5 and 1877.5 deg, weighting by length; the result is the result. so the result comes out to 133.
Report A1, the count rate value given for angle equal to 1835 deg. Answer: 132.3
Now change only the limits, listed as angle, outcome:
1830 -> 89.17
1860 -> 132.6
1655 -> 141.1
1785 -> 143.3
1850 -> 133.8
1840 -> 139.7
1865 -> 130.8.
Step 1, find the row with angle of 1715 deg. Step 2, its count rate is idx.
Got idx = 140.5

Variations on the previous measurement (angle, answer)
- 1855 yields 136.6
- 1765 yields 143.5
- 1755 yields 144.8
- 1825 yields 69.83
